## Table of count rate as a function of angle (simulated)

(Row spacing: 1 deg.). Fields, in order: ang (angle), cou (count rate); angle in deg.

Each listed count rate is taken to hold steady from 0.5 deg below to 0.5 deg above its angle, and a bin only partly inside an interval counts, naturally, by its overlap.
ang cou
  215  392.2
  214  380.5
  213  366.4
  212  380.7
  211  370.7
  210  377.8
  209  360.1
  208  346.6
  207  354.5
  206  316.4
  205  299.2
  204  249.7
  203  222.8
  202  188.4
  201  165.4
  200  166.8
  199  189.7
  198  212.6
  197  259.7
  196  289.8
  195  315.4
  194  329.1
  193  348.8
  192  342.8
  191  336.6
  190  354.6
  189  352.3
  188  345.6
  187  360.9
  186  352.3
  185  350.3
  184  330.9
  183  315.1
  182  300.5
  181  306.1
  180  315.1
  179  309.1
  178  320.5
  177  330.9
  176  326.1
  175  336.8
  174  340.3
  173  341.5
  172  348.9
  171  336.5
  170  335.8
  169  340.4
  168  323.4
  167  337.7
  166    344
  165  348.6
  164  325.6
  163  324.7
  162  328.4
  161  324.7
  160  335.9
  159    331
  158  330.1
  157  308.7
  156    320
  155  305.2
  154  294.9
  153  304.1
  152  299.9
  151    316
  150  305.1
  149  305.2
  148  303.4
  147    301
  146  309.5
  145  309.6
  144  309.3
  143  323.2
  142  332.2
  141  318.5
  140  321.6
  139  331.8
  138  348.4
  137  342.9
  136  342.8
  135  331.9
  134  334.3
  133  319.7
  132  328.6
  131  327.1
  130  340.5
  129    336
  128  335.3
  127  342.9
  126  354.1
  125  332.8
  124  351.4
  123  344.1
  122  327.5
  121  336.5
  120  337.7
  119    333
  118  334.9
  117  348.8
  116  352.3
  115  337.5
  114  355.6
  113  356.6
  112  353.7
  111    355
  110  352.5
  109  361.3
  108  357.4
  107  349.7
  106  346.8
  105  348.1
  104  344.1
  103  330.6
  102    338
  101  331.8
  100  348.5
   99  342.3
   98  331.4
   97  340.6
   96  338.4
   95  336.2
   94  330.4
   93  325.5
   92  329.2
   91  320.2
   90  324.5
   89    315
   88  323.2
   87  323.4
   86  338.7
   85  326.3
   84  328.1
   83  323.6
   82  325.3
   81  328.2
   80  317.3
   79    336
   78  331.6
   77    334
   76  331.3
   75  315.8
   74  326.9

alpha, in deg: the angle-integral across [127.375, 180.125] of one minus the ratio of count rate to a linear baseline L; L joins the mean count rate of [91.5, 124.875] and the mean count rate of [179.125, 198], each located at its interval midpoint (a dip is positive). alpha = 1.1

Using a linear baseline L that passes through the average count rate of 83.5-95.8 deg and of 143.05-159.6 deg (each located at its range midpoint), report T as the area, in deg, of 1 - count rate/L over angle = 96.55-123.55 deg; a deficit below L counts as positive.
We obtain -1.9 deg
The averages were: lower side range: 327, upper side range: 310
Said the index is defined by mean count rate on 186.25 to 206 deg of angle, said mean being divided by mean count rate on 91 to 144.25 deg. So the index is 0.83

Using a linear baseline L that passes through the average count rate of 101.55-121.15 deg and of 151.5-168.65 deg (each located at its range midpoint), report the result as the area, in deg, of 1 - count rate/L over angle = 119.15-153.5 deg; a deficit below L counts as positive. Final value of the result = 0.82 deg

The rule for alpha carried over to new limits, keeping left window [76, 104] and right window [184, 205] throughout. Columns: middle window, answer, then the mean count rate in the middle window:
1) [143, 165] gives -0.8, 315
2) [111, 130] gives -1.5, 343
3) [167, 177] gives -1.3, 336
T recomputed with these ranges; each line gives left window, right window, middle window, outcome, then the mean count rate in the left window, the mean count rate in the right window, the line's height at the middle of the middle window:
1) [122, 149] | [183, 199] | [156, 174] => -0.5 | 329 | 321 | 325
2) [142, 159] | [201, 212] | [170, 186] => -1.1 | 310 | 305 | 308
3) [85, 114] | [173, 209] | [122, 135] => -0.3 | 339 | 304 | 328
